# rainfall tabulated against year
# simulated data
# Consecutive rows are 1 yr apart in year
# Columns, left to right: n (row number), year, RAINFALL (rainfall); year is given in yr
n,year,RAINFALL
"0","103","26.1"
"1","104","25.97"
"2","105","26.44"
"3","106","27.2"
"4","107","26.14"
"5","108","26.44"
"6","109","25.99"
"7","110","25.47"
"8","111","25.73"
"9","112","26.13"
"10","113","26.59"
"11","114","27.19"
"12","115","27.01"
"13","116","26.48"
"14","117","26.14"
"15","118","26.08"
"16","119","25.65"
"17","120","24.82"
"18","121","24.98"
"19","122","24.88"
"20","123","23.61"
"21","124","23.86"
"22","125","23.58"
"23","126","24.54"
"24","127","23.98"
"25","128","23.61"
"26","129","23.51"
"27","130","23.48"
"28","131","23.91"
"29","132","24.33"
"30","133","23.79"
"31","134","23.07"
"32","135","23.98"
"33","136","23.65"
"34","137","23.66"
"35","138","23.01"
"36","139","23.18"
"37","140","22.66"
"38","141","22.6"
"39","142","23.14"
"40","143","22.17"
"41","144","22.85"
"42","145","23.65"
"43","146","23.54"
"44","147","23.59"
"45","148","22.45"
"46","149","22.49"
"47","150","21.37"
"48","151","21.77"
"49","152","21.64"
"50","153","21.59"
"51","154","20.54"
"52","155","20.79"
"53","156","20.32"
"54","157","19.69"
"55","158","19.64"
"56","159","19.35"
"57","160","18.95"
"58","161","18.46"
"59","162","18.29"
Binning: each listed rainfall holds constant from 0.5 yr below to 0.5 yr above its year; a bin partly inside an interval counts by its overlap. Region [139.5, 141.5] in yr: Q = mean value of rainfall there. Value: 22.6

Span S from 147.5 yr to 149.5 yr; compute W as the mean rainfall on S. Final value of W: 22.5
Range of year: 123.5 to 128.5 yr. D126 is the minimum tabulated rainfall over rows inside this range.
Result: 23.58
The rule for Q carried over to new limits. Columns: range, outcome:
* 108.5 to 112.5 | 25.8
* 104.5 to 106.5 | 26.8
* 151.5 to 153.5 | 21.6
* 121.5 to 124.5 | 24.1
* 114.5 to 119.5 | 26.3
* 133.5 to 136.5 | 23.6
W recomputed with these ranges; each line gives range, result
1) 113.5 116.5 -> 26.9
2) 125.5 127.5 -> 24.3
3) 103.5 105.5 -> 26.2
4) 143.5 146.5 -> 23.3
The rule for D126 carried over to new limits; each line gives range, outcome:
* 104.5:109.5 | 25.99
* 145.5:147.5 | 23.54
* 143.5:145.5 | 22.85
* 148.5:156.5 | 20.32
